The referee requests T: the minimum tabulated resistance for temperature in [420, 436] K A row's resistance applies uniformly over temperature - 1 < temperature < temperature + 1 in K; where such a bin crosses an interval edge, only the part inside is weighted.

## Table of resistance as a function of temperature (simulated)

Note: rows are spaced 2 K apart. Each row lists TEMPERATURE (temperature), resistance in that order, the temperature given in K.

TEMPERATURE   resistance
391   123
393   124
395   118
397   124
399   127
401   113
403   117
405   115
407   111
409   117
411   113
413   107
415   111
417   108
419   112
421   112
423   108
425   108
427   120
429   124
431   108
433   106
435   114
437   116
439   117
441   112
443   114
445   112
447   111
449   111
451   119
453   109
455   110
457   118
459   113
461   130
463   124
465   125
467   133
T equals 106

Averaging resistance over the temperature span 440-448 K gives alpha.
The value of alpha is 112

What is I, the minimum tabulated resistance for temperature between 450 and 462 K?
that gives 109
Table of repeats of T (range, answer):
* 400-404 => 113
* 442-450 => 111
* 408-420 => 107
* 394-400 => 118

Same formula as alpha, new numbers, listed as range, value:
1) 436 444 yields 115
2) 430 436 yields 109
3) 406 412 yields 114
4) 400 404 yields 115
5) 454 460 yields 114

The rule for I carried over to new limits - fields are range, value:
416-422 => 108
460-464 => 124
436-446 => 112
